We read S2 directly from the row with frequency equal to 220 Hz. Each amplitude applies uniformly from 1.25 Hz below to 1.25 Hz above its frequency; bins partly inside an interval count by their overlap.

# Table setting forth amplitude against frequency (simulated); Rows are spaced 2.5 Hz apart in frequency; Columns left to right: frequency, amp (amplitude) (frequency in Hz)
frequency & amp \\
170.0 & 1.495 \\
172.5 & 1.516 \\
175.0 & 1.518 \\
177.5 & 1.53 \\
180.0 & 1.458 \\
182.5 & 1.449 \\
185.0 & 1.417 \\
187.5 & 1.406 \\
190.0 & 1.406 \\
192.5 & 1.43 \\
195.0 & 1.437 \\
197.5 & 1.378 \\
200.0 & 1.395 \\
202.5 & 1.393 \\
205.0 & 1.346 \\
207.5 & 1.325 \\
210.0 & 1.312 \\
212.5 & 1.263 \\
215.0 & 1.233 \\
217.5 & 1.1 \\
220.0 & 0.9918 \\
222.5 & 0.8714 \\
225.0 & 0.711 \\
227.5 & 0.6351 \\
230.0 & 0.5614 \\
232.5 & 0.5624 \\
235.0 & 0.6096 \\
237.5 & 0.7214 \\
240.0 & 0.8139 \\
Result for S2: 0.9918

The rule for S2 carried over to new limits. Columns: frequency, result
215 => 1.233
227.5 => 0.6351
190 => 1.406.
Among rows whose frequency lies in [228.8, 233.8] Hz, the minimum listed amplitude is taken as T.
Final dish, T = 0.5614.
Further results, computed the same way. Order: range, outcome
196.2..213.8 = 1.263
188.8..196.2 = 1.406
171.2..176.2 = 1.516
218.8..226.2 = 0.711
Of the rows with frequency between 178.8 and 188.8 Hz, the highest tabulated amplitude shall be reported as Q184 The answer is 1.458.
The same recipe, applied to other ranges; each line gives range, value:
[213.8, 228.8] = 1.233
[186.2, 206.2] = 1.437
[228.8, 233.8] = 0.5624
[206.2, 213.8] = 1.325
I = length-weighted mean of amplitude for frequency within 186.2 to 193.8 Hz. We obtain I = 1.41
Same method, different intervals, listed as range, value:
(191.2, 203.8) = 1.41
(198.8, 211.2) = 1.35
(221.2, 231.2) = 0.697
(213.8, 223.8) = 1.05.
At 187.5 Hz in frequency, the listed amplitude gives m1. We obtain 1.406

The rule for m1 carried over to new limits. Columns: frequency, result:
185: 1.417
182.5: 1.449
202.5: 1.393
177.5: 1.53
